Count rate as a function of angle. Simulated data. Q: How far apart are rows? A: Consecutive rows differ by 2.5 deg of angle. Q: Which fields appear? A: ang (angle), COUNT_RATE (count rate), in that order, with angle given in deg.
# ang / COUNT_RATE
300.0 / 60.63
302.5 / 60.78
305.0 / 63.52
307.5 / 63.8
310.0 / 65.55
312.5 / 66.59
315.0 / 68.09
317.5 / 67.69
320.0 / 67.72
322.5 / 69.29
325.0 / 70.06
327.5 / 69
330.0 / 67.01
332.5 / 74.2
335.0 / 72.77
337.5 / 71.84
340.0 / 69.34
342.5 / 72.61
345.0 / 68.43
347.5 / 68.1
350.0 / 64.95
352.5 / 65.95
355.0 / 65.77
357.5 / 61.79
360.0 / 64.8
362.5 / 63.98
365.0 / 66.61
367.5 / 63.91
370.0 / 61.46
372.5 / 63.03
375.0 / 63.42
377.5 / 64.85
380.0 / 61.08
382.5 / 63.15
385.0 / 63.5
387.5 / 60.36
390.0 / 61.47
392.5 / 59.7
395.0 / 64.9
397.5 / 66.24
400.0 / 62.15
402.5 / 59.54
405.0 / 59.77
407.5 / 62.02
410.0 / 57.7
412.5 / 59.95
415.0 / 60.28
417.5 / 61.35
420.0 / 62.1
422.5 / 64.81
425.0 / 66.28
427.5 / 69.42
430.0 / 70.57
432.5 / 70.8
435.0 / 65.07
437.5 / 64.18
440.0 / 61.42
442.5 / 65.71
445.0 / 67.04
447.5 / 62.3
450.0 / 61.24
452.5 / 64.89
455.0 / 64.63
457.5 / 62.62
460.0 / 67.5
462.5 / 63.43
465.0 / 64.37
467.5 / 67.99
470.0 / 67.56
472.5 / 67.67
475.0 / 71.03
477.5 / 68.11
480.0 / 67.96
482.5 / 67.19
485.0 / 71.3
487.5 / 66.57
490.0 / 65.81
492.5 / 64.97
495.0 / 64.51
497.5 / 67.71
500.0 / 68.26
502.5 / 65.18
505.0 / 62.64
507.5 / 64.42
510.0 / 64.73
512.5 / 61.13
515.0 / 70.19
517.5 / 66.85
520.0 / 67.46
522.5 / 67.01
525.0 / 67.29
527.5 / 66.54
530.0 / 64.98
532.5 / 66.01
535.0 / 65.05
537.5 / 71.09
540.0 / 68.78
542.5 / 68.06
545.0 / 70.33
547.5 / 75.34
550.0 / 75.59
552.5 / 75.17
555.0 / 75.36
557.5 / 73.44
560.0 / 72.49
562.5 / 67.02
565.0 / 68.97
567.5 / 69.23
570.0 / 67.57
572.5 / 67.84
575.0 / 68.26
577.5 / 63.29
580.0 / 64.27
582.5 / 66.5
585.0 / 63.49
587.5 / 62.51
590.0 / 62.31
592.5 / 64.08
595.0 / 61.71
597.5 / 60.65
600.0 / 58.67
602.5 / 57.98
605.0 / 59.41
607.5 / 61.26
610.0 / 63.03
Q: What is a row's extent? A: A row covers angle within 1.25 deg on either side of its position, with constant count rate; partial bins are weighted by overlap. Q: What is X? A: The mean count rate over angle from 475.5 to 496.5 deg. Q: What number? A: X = 67.2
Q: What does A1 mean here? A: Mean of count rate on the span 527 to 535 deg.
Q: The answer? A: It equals 65.7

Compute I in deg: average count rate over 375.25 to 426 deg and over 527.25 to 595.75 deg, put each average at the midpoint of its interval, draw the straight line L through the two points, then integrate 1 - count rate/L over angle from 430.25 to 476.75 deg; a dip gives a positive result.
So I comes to -1.2 deg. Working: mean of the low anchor 62.1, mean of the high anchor 68.1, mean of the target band 65.7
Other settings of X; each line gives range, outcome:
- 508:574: 68.9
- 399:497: 64.9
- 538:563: 72.3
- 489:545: 66.4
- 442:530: 66.1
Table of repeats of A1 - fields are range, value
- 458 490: 67.4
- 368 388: 62.7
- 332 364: 67.9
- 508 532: 66.2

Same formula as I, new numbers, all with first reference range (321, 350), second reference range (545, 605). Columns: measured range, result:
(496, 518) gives 0.71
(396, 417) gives 2.45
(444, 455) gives 0.75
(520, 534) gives 0.23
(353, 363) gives 0.79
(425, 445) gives 0.58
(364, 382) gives 1.58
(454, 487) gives 0.60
